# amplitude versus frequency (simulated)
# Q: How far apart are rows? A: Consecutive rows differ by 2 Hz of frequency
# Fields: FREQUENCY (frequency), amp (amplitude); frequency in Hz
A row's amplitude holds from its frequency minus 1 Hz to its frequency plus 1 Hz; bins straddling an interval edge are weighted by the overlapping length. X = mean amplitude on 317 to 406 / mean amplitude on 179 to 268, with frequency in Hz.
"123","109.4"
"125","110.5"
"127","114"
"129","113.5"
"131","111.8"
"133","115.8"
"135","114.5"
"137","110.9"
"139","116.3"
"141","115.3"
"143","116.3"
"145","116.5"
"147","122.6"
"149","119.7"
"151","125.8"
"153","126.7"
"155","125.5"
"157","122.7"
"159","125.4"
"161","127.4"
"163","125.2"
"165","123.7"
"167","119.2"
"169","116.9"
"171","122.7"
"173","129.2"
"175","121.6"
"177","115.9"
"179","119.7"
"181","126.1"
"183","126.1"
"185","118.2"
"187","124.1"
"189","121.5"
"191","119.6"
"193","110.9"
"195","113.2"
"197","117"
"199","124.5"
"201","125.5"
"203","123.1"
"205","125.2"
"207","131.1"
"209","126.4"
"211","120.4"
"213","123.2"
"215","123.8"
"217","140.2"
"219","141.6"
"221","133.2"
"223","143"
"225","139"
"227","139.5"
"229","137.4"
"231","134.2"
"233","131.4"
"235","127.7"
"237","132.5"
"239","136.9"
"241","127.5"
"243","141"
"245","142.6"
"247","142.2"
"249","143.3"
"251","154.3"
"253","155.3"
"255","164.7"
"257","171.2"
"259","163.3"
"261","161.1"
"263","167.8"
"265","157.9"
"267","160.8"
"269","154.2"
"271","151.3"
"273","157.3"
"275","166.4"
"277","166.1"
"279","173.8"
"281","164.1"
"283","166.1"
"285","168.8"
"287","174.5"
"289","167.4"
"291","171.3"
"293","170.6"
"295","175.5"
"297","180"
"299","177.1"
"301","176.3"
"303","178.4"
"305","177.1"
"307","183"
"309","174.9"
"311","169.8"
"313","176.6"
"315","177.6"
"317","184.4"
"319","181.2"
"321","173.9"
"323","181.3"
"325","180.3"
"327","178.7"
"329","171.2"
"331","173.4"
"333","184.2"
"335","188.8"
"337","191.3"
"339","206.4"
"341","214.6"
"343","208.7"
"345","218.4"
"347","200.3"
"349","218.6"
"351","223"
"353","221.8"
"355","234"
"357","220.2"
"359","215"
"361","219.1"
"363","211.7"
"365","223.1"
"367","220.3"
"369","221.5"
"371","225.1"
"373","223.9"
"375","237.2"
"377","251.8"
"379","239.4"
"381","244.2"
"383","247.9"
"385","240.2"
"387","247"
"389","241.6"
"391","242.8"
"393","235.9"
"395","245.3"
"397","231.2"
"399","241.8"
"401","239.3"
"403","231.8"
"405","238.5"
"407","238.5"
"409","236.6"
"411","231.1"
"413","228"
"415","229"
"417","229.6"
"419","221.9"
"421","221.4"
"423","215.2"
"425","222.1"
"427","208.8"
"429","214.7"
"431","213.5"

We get 1.60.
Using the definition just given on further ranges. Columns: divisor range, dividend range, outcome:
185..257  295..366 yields 1.46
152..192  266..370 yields 1.52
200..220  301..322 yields 1.39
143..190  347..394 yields 1.88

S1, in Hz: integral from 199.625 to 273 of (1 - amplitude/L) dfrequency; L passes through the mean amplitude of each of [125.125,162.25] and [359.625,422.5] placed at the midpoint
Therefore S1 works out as 9.2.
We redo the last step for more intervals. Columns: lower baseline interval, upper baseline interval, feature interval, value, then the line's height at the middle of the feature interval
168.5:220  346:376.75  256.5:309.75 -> 2.1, 176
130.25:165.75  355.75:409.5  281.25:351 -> 6.3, 202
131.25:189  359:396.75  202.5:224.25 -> 2.7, 149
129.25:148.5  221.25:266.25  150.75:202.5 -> 1.7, 127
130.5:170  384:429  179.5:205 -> 3.2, 138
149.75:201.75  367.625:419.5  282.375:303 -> 1.1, 183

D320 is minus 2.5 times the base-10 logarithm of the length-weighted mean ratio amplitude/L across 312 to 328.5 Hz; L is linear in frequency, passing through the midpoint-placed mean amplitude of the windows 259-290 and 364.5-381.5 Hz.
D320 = 0.09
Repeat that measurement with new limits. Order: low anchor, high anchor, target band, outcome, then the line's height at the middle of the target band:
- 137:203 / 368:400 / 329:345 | 0.094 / 213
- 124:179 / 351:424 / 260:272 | 0.098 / 174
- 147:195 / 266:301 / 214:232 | 0.049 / 143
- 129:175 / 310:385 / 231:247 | 0.181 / 159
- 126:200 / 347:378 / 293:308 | 0.081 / 191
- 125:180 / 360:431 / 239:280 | 0.088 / 169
